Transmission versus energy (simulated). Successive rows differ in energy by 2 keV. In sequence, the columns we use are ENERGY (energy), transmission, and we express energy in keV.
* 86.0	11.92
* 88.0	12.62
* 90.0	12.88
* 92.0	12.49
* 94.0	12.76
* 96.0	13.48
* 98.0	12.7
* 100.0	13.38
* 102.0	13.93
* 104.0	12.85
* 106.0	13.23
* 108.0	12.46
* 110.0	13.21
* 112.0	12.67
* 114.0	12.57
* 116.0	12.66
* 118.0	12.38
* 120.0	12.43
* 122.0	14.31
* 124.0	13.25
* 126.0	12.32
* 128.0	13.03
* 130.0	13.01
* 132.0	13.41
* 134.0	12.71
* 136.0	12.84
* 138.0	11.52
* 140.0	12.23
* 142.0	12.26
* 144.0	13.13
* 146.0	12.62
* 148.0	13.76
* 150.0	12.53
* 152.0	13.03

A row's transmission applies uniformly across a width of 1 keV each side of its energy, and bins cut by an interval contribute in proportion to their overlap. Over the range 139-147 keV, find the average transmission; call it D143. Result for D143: 12.6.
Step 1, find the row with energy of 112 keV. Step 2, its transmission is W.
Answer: 12.67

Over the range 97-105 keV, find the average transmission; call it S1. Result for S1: 13.2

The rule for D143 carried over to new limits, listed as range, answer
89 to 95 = 12.7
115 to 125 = 13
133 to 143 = 12.3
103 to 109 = 12.8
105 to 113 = 12.9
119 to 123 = 13.4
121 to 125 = 13.8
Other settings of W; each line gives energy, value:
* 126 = 12.32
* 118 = 12.38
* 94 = 12.76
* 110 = 13.21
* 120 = 12.43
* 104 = 12.85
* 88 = 12.62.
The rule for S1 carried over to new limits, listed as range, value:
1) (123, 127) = 12.8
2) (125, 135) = 12.9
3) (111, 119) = 12.6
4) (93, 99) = 13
